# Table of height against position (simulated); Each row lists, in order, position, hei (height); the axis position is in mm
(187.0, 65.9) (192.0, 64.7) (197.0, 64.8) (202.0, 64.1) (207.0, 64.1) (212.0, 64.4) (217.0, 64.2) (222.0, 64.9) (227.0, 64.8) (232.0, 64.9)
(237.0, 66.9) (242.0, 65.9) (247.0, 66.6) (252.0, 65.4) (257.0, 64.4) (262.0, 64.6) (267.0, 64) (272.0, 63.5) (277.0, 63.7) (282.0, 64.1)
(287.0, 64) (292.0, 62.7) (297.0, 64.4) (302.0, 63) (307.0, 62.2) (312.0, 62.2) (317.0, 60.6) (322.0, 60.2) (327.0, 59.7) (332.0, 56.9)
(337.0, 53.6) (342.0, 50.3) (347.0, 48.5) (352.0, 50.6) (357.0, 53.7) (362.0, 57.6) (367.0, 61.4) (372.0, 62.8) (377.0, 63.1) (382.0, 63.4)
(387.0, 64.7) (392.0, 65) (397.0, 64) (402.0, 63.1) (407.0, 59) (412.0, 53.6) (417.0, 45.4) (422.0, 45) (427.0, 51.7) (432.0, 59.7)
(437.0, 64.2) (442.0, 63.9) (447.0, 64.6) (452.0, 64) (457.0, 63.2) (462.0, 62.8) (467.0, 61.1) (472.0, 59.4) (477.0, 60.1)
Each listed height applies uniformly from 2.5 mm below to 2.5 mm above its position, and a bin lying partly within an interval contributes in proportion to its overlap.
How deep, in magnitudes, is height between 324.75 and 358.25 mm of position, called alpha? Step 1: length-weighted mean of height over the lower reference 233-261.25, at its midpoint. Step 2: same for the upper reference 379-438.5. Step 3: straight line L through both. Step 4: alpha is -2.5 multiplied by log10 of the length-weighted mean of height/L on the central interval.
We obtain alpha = 0.15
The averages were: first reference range 65.7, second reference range 58.2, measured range 53.3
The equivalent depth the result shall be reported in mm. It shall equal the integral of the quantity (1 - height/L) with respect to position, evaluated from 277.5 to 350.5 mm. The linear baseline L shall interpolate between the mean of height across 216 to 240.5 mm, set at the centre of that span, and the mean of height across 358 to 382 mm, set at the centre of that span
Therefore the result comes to 3.8 mm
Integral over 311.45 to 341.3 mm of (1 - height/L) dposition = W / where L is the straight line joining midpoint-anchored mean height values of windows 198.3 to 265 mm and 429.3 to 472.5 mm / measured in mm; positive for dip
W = 2.7 mm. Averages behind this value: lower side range 65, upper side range 62.6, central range 58.1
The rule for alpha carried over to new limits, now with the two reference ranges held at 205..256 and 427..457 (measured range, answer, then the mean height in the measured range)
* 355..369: 0.10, 57.6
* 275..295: 0.01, 63.6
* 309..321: 0.05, 61.3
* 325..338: 0.12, 57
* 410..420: 0.27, 49.1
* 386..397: -0.03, 64.7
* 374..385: 0.00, 63.3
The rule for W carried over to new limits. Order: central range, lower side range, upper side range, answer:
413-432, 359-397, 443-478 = 3.9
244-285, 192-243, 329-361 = -2.9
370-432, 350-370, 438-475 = 0.4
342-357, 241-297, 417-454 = 2.7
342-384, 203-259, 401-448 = 1.5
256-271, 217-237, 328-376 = -0.5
